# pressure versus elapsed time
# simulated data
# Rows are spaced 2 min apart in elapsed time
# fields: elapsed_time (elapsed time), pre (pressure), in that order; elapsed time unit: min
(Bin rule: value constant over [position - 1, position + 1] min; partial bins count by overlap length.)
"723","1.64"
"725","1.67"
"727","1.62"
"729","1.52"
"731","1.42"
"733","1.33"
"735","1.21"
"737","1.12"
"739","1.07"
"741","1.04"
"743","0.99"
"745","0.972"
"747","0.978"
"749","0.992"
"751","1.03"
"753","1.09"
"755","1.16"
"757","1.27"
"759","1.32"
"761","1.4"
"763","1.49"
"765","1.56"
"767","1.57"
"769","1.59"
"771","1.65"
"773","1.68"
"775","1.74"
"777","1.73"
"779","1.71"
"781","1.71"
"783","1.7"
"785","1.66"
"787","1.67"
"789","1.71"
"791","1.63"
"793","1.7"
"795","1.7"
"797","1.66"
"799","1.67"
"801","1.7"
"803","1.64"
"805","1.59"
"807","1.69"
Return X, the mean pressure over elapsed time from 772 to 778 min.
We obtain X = 1.72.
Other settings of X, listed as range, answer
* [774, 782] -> 1.72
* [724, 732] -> 1.56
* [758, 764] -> 1.4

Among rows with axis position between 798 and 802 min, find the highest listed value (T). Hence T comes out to 1.7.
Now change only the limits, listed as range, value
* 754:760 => 1.32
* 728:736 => 1.52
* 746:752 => 1.03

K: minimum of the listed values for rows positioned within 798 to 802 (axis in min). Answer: 1.67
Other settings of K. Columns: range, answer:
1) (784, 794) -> 1.63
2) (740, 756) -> 0.972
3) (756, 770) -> 1.27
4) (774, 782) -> 1.71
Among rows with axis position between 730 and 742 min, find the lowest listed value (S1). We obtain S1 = 1.04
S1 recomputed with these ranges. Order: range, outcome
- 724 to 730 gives 1.52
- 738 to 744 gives 0.99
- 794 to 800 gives 1.66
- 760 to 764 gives 1.4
